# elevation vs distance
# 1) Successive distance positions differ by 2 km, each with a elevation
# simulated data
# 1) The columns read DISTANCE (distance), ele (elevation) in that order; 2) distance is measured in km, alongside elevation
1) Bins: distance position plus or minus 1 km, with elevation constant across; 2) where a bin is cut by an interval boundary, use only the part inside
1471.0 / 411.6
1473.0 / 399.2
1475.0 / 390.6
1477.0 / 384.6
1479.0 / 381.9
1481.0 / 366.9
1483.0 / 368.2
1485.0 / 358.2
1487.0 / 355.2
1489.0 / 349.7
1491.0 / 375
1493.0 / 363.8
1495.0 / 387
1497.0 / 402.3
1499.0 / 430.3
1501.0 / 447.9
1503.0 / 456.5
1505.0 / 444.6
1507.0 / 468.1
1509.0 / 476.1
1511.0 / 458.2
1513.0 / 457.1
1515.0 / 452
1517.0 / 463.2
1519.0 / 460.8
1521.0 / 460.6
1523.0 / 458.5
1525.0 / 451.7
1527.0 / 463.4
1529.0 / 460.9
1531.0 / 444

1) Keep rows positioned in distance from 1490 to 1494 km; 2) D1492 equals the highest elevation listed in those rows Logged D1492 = 375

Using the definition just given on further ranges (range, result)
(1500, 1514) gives 476.1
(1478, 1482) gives 381.9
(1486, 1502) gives 447.9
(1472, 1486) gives 399.2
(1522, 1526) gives 458.5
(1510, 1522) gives 463.2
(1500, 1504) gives 456.5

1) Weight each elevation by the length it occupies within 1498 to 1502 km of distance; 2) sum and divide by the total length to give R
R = 439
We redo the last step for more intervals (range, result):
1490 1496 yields 375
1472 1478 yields 391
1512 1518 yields 457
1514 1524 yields 459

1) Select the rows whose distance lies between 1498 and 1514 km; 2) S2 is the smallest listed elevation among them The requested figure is 430.3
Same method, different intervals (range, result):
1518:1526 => 451.7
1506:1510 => 468.1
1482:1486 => 358.2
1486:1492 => 349.7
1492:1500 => 363.8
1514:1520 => 452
